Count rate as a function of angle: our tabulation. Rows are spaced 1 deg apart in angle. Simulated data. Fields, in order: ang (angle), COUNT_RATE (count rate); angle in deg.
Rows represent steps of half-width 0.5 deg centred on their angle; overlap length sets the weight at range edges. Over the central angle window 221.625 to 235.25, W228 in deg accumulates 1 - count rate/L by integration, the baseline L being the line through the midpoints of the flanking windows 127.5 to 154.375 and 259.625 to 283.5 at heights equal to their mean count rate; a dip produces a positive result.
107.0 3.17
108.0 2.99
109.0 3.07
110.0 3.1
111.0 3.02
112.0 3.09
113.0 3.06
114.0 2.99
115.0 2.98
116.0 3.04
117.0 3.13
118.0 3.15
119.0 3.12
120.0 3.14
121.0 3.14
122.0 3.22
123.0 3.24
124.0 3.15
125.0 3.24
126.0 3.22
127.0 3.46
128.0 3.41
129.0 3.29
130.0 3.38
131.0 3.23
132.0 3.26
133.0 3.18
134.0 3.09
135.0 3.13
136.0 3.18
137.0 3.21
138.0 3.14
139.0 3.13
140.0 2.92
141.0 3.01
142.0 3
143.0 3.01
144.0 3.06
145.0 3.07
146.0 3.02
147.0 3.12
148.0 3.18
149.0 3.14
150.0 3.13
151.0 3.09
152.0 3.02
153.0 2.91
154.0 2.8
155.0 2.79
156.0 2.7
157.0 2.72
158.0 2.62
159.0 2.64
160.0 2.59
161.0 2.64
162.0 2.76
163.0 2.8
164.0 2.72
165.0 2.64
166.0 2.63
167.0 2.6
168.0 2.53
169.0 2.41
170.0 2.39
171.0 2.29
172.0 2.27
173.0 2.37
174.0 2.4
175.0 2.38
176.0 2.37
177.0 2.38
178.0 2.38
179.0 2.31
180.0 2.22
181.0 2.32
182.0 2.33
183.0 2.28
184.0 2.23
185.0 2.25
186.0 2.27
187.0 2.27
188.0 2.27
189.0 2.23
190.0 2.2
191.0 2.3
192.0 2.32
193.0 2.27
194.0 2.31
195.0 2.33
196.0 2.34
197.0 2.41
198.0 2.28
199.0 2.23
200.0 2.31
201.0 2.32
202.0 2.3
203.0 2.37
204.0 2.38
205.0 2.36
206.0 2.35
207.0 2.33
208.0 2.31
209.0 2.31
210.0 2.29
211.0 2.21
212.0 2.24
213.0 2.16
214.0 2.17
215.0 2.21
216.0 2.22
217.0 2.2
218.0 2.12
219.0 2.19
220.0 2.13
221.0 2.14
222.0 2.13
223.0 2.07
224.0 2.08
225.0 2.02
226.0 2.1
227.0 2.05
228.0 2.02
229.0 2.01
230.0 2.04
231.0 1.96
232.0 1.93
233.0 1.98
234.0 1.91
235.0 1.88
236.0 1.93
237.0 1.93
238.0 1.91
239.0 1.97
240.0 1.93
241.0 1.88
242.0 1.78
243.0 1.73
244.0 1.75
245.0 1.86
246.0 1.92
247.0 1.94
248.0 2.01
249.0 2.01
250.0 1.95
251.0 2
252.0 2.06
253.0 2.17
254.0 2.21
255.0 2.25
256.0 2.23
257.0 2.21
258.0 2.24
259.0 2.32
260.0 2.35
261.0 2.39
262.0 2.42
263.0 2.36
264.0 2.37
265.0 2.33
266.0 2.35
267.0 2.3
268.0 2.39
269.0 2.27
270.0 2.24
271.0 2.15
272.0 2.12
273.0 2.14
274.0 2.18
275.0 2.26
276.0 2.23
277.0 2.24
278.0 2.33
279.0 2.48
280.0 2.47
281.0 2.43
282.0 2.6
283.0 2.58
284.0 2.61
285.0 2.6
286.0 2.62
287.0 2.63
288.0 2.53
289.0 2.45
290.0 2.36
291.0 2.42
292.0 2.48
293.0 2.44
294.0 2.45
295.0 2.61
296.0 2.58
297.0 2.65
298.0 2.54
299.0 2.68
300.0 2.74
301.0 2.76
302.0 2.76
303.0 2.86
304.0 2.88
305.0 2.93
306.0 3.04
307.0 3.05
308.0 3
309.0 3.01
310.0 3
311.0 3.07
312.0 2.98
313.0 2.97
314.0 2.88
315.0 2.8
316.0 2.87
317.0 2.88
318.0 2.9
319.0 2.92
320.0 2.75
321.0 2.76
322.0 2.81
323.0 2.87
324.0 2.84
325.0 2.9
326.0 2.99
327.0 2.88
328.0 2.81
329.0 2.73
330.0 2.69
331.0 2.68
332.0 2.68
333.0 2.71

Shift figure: 3.0 deg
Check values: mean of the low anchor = 3.12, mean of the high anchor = 2.33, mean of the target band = 2.01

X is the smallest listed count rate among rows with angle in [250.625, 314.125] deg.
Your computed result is 2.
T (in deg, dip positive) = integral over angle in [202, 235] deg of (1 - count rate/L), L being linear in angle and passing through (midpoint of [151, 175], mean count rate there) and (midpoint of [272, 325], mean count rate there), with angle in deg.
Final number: 6.1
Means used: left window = 2.62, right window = 2.67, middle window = 2.15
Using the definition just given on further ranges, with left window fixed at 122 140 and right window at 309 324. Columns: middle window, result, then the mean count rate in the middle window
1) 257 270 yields 2.9 deg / 2.33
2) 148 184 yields 6.5 deg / 2.59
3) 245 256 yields 3.5 deg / 2.05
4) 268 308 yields 5.6 deg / 2.53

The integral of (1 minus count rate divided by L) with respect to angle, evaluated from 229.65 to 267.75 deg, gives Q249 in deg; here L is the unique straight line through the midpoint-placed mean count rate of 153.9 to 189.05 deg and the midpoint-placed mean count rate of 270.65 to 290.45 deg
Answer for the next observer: 5.4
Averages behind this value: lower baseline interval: 2.47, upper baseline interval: 2.4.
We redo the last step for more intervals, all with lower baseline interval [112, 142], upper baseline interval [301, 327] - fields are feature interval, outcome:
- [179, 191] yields 3.2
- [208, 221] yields 3.6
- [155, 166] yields 1.5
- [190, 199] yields 2.2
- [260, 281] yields 4.7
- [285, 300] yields 2.0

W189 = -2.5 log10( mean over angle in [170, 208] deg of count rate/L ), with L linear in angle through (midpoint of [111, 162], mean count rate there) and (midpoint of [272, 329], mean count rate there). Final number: 0.26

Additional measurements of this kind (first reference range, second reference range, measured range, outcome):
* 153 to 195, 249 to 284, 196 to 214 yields 0.04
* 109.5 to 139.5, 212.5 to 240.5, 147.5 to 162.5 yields 0.00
